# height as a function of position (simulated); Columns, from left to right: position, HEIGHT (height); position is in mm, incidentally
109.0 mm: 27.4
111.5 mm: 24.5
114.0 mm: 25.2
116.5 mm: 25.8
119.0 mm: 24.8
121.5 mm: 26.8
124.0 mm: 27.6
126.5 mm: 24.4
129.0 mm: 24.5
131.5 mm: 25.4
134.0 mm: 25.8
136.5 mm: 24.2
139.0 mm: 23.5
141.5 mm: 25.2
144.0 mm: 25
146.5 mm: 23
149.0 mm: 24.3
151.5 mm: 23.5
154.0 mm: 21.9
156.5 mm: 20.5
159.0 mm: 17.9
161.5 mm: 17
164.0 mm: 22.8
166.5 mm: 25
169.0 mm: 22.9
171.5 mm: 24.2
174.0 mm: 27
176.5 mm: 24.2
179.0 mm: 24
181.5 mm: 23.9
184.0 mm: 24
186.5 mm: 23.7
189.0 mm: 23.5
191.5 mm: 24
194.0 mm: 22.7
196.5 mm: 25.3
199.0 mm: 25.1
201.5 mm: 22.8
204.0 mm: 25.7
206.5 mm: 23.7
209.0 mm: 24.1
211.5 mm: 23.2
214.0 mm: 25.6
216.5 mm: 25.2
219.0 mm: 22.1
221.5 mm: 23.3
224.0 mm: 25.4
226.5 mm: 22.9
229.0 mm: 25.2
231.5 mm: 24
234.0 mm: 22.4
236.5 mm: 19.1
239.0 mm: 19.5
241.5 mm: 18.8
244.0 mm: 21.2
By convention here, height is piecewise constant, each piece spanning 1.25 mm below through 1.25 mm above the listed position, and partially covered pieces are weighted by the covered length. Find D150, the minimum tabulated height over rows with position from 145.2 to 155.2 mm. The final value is 21.9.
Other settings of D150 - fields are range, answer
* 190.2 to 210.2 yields 22.7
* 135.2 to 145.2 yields 23.5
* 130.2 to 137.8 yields 24.2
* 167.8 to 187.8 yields 22.9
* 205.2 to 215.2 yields 23.2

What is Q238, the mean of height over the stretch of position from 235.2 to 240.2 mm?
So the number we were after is 19.3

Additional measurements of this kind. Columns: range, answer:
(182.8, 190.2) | 23.7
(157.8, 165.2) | 19.2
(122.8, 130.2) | 25.5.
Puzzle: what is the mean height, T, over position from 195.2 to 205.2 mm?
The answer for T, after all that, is 24.7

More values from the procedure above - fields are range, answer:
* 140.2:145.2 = 25.1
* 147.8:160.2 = 21.6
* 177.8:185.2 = 24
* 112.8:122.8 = 25.7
